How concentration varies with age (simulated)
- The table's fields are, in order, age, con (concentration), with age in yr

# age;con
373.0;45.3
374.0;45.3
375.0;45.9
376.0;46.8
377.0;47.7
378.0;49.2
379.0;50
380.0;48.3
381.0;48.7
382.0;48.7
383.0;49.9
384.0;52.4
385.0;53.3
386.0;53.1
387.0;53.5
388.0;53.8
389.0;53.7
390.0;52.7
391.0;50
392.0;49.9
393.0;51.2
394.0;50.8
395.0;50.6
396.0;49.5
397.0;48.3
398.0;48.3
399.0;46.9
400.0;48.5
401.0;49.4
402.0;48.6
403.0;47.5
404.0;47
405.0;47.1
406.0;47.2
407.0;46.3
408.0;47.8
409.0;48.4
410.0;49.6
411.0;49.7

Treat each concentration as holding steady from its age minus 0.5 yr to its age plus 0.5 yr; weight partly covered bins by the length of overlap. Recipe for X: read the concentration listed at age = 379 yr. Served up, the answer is 50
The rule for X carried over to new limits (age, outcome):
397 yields 48.3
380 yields 48.3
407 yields 46.3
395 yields 50.6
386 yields 53.1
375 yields 45.9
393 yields 51.2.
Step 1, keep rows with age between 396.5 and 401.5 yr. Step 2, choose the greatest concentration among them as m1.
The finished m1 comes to 49.4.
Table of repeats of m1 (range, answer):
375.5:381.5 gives 50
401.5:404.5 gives 48.6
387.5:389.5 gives 53.8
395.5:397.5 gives 49.5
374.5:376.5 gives 46.8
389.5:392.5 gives 52.7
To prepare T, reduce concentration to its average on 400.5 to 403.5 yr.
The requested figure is 48.5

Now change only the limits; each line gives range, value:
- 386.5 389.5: 53.7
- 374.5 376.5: 46.3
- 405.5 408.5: 47.1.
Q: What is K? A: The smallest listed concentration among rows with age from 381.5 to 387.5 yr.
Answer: 48.7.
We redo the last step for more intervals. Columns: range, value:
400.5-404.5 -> 47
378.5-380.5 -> 48.3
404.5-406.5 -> 47.1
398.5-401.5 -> 46.9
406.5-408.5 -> 46.3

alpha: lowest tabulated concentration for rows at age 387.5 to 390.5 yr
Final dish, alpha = 52.7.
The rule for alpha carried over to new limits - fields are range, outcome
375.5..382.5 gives 46.8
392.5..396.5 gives 49.5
